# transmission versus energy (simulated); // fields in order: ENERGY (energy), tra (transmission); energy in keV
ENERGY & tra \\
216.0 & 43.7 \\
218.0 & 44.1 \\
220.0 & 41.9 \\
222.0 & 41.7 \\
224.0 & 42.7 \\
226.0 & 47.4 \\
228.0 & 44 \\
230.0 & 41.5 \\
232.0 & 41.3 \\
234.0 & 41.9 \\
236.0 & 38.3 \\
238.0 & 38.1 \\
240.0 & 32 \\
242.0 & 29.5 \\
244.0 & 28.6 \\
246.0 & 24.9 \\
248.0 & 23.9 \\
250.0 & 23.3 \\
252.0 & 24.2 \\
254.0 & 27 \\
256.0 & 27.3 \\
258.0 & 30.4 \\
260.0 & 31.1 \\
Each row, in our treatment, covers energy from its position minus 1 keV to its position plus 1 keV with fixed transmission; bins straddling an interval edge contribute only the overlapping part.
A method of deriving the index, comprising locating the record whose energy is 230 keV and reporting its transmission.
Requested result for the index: 41.5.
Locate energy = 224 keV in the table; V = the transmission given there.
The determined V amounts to 42.7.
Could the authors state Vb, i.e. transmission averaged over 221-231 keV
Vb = 43.5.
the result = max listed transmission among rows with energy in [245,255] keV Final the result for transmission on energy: 27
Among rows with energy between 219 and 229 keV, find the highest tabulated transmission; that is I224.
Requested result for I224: 47.4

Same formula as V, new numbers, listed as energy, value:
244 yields 28.6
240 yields 32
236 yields 38.3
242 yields 29.5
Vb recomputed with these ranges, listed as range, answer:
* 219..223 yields 41.8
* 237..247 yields 30.6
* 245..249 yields 24.4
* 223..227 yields 45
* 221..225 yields 42.2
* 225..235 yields 43.2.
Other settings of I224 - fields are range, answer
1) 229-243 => 41.9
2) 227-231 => 44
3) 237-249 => 38.1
